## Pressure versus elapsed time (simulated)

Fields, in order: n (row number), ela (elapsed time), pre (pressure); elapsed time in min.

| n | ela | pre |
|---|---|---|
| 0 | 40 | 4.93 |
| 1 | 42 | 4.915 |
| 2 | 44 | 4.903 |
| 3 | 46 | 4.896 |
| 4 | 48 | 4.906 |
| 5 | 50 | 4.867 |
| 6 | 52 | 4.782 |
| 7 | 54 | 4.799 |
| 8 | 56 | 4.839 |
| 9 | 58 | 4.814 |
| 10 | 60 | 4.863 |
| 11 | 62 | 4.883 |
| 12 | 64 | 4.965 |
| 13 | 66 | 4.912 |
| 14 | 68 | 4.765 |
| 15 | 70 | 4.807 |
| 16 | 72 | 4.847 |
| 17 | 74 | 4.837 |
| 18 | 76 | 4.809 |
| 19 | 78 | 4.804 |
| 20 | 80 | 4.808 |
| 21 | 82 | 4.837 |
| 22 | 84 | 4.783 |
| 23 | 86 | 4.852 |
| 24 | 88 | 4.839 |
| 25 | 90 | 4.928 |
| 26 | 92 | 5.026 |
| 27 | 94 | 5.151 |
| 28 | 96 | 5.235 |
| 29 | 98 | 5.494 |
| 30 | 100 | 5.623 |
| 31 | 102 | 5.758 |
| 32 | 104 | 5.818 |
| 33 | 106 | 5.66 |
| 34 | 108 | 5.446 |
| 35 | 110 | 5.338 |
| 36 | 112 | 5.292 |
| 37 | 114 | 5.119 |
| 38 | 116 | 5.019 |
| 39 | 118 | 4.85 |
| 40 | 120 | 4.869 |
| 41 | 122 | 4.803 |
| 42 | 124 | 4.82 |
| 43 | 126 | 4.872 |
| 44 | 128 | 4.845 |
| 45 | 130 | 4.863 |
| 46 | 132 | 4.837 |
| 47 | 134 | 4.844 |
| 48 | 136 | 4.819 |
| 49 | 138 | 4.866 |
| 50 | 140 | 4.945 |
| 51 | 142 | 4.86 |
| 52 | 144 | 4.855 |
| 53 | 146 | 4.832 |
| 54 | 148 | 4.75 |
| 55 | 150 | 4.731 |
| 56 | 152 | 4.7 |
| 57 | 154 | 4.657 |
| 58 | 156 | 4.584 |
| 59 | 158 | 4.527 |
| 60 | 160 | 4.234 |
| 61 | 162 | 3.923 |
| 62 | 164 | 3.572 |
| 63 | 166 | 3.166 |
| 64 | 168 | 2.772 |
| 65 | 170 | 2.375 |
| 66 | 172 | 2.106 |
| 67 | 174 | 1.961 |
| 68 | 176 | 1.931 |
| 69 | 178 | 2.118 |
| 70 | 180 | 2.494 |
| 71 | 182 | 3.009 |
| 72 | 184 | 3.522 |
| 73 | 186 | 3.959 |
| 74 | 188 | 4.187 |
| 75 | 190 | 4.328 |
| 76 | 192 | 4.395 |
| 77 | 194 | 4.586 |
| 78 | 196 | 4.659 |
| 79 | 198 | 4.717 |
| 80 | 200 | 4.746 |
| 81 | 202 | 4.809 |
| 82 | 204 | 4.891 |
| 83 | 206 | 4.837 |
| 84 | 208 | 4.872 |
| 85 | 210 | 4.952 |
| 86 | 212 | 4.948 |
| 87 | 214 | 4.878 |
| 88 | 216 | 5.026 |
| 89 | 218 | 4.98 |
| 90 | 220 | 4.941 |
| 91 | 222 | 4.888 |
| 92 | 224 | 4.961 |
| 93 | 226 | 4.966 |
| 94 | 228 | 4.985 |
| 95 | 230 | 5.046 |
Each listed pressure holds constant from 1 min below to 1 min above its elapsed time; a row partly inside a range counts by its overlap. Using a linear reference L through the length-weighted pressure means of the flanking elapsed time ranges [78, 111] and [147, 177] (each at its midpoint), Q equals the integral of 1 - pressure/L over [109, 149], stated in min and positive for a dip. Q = -4.9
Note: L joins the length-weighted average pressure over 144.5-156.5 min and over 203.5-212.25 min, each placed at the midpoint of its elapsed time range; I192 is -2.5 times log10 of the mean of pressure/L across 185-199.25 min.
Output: 0.103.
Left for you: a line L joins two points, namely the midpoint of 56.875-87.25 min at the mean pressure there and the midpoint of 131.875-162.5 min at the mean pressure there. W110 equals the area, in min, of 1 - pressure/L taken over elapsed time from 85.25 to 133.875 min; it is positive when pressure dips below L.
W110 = -3.77 min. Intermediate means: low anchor 4.84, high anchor 4.69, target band 5.14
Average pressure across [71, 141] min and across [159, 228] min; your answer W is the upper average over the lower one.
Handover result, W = 0.8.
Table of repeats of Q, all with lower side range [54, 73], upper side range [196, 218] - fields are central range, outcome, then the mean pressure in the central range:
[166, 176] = 5.2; 2.35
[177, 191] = 4.3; 3.37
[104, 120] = -1.3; 5.26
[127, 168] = 2.8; 4.53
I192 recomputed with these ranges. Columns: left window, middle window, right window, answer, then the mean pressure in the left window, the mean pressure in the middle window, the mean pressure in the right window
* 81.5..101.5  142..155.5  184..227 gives 0.03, 5.1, 4.76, 4.71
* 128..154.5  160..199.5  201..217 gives 0.39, 4.82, 3.4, 4.9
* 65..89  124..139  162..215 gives -0.12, 4.82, 4.85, 3.8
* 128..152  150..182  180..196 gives 0.31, 4.83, 3.31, 3.95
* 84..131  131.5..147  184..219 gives 0.03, 5.15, 4.86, 4.66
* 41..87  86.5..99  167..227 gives -0.09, 4.85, 5.1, 4.06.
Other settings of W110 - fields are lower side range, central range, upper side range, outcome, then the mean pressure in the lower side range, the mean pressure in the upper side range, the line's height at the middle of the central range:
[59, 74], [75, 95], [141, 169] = -0.6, 4.86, 4.3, 4.74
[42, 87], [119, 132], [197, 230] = 0.1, 4.85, 4.9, 4.87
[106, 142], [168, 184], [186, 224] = 8.1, 4.98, 4.74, 4.83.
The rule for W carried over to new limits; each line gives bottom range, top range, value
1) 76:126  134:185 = 0.74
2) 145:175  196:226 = 1.29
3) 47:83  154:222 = 0.82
